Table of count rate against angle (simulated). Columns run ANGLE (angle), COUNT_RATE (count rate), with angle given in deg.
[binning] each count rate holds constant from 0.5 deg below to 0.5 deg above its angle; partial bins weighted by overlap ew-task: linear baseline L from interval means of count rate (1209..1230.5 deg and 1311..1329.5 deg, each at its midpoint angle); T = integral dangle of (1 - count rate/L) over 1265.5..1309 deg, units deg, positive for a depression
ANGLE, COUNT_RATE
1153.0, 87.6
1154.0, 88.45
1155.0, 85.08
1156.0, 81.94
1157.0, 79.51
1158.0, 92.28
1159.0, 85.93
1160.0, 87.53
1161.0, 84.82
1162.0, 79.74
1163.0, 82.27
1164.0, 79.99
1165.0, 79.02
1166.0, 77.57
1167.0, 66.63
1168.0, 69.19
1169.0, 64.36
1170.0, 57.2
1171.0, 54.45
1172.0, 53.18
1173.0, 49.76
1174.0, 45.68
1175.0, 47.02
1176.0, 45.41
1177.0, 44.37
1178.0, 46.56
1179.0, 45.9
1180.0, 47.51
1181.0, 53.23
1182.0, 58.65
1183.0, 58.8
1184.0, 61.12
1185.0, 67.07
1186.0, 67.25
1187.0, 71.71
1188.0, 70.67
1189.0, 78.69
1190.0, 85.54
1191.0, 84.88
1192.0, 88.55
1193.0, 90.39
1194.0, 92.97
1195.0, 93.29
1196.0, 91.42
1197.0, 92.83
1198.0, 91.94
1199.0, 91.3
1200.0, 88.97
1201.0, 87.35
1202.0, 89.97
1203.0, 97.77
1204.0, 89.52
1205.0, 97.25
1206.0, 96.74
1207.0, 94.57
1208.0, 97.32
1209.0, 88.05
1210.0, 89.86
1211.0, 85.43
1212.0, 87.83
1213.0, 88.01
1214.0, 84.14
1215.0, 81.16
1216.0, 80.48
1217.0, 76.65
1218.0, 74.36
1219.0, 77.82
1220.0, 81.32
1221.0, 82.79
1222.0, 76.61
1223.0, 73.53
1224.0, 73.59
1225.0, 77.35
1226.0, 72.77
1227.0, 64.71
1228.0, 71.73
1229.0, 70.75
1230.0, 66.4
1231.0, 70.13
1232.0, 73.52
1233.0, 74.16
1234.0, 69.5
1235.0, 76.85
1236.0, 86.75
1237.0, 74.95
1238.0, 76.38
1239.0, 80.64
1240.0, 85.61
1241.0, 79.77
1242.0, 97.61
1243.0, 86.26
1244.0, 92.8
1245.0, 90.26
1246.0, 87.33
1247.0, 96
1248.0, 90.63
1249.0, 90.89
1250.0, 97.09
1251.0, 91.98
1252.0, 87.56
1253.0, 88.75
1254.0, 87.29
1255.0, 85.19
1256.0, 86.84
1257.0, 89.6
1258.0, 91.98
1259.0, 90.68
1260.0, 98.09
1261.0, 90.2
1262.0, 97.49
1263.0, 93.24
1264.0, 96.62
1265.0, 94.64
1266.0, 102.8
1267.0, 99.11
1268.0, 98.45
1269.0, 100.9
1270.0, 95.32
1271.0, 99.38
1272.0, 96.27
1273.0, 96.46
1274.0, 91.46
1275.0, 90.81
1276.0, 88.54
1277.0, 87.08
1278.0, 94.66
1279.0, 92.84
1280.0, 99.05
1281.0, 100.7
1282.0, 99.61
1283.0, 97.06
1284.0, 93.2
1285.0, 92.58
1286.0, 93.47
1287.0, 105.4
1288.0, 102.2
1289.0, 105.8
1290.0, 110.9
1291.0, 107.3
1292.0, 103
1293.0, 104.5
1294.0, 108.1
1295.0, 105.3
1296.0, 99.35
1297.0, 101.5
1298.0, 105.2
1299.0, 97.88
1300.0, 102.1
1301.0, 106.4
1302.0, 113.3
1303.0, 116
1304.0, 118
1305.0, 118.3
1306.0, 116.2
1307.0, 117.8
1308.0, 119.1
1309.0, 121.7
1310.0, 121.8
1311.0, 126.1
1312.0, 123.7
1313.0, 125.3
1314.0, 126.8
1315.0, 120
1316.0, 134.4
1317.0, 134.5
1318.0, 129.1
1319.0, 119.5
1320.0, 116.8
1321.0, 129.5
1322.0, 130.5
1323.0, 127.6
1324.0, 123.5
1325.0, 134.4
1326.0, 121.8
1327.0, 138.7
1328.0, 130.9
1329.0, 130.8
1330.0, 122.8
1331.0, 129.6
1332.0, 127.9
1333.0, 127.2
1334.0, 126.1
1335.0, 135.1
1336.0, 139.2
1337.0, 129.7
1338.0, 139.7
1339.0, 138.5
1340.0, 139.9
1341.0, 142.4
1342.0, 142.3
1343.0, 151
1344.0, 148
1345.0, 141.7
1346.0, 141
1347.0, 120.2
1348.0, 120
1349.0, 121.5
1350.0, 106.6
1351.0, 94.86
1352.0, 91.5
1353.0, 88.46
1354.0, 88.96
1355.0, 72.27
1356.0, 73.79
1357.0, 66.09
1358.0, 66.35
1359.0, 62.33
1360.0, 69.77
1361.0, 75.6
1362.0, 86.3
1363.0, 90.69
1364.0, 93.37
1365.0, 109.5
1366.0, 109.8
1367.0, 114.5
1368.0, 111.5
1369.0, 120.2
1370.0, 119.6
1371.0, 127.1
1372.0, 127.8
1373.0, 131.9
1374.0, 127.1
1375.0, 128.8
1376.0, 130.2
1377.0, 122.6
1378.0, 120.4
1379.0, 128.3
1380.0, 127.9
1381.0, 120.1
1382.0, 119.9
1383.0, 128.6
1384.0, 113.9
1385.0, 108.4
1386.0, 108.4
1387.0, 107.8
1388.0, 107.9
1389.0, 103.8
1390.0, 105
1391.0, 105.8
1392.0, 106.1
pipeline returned 3.5 deg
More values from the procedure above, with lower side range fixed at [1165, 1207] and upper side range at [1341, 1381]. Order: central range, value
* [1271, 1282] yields -0.29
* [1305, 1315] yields -2.29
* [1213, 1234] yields 1.30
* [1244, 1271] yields -1.65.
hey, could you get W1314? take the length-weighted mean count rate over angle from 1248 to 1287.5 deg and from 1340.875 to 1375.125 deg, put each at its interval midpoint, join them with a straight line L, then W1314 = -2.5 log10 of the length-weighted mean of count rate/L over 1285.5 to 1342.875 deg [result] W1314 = -0.19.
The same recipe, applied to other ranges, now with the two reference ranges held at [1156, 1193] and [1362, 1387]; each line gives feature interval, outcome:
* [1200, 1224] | -0.12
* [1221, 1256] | 0.03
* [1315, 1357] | -0.15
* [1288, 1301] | -0.07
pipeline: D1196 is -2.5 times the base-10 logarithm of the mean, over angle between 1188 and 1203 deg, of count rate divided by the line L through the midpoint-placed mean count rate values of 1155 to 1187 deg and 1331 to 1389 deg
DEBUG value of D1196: -0.231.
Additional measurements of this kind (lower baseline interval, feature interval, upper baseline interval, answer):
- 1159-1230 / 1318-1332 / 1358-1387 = -0.25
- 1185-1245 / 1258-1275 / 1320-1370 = -0.01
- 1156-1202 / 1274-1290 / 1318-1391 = 0.02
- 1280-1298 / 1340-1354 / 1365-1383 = -0.07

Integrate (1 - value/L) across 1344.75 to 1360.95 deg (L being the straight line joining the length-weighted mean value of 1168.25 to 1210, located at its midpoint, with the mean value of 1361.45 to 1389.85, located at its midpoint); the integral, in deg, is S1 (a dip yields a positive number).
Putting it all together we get 2.4 deg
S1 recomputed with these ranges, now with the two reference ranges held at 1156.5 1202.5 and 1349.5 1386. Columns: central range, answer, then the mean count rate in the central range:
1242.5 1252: -0.8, 91.3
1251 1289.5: -2.9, 94.7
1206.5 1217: -1.3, 87.2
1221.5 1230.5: 0.9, 71.9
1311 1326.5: -4.8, 126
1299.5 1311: -2.7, 116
